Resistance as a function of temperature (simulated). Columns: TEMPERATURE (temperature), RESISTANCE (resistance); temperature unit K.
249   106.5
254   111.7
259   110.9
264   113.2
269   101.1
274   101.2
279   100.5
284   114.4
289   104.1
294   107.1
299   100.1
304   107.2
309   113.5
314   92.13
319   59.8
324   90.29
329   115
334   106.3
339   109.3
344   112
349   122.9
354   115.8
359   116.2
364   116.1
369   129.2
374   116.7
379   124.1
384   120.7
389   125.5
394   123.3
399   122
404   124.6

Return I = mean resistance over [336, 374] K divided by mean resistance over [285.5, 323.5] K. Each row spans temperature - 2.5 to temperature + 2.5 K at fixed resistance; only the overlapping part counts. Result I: 1.20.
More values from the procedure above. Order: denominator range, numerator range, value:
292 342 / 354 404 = 1.21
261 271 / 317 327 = 0.72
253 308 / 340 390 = 1.12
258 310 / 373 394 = 1.15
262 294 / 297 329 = 0.90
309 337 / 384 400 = 1.30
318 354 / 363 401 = 1.17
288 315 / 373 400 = 1.17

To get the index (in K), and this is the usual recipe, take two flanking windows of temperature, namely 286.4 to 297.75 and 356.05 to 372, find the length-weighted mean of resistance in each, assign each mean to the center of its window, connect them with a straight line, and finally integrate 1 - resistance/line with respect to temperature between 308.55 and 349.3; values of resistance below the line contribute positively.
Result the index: 4.5 K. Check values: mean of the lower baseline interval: 105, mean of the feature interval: 101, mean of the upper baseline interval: 120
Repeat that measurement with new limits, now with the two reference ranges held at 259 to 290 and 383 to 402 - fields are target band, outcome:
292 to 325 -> 4.5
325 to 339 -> 0.8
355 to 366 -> 0.2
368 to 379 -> -0.2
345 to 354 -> -0.2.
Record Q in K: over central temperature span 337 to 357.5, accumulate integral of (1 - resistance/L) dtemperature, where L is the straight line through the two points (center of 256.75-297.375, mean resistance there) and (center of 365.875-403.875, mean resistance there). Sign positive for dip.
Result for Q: 0.36 K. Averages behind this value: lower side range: 106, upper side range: 123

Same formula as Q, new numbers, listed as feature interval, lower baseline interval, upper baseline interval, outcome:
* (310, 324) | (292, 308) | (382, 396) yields 3.4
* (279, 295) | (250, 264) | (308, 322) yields -1.5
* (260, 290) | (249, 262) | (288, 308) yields 0.6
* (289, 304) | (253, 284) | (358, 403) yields 0.9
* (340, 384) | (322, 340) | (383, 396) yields -1.5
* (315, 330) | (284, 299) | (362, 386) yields 3.5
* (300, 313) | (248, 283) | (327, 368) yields 0.4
